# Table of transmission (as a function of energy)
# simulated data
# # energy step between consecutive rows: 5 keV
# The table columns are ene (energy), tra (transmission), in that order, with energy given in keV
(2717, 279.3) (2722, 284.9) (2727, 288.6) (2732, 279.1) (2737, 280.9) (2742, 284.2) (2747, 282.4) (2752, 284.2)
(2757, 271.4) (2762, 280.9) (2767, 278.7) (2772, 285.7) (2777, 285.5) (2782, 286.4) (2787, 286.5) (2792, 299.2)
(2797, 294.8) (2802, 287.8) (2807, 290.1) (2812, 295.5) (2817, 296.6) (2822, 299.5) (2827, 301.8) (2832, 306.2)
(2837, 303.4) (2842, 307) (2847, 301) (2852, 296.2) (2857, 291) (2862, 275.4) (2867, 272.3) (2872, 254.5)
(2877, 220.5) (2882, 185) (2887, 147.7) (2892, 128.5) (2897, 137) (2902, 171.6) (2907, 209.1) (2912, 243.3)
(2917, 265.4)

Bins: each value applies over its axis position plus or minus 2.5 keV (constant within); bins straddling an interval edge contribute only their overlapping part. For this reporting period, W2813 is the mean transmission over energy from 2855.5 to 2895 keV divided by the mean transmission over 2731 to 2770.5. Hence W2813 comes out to 0.8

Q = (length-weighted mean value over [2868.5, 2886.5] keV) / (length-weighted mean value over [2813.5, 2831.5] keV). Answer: 0.72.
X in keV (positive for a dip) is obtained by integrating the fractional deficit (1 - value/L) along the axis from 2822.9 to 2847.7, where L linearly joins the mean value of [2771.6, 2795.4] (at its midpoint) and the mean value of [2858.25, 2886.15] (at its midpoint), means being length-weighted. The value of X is -4.3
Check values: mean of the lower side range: 289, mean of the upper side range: 238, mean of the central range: 304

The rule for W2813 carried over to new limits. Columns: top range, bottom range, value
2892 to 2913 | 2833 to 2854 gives 0.59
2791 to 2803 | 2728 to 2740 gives 1.05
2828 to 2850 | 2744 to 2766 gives 1.09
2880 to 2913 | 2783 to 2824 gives 0.58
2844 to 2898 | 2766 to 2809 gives 0.80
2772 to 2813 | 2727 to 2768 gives 1.03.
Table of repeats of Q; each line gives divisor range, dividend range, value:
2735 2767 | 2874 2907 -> 0.61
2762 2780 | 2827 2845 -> 1.08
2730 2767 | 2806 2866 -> 1.06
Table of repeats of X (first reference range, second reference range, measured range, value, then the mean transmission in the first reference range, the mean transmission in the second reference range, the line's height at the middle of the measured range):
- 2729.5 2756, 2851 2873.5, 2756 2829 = -2.53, 282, 278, 280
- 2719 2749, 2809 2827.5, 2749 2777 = 0.74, 283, 298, 288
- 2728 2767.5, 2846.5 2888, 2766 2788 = -0.93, 281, 250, 273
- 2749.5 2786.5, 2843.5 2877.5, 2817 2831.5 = -1.13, 282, 277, 279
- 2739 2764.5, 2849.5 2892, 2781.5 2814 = -3.50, 281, 236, 263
